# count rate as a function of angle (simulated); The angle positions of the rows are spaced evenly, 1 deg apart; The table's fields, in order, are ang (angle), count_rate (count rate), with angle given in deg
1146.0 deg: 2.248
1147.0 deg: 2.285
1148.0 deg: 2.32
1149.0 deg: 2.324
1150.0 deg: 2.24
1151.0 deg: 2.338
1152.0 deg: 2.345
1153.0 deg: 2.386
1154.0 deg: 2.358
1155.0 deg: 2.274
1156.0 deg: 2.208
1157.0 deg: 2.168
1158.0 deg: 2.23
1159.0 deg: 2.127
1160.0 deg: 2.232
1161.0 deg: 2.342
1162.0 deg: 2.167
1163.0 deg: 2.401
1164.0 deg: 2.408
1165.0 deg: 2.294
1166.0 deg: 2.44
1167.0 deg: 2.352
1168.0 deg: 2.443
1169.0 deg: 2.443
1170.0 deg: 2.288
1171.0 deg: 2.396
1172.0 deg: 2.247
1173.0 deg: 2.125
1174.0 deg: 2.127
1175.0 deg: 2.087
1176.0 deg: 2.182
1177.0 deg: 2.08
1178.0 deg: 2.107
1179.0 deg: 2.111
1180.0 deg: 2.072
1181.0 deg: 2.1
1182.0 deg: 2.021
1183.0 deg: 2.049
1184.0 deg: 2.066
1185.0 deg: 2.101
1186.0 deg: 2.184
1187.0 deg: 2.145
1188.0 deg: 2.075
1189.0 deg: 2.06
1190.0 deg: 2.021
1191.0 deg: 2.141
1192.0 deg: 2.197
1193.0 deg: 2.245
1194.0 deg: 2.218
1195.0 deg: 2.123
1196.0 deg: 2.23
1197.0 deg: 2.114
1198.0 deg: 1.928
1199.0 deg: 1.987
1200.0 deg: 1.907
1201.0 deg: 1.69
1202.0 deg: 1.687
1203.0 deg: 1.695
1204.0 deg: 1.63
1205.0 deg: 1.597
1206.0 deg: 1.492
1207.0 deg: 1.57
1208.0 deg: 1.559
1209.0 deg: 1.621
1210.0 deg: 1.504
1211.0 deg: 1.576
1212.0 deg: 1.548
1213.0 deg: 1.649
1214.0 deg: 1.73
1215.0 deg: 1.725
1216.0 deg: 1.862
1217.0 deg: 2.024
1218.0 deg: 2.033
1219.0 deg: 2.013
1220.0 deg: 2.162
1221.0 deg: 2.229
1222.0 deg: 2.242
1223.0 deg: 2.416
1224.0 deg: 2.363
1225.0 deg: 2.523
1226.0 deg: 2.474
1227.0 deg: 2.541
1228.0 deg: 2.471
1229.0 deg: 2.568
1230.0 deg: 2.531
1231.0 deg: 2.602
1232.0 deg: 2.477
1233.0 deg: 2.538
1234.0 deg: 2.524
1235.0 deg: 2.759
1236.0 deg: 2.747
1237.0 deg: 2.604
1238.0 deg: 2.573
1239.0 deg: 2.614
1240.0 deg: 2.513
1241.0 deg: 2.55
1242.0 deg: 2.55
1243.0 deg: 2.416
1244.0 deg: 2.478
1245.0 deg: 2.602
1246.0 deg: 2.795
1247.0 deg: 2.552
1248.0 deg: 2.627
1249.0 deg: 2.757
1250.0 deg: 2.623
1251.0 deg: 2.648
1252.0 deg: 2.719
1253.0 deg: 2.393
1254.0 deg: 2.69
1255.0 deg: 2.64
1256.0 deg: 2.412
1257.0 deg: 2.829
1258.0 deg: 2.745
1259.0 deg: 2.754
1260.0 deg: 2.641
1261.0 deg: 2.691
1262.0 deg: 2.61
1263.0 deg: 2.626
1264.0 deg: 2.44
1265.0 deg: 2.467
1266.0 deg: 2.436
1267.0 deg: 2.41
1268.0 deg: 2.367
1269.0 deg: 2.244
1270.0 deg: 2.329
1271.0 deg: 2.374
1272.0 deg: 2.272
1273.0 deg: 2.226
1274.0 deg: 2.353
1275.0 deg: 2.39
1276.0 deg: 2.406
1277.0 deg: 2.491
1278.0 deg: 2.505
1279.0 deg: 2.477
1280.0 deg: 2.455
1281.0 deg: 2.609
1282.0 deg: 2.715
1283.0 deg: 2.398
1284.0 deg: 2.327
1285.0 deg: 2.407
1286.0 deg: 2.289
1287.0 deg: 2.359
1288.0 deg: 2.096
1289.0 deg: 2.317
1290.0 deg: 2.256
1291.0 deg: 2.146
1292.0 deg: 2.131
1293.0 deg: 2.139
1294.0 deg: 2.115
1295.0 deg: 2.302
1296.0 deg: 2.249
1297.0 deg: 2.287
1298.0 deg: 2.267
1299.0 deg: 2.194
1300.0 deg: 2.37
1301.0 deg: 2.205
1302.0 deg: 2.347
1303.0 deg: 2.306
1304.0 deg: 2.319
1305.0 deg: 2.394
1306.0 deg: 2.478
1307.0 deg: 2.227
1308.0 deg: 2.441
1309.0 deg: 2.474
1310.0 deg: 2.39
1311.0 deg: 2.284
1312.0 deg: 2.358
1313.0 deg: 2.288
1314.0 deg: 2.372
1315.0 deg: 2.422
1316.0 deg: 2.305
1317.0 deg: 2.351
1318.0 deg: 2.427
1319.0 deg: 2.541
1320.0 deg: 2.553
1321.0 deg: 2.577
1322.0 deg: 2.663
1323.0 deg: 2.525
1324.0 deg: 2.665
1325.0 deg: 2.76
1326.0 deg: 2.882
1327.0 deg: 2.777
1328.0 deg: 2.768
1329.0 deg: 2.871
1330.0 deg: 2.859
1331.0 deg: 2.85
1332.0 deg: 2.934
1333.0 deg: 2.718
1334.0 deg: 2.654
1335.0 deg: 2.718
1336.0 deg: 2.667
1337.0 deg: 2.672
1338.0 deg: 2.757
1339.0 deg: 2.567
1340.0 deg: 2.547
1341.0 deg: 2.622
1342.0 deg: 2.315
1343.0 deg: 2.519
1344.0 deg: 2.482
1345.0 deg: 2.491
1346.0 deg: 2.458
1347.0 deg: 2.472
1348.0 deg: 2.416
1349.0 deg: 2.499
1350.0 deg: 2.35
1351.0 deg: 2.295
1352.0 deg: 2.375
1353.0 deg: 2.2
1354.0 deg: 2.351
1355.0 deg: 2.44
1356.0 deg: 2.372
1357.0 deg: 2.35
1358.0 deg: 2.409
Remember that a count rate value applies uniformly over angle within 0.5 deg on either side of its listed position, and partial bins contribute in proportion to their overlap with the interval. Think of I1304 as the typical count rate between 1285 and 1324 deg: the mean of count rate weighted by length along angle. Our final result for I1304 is 2.34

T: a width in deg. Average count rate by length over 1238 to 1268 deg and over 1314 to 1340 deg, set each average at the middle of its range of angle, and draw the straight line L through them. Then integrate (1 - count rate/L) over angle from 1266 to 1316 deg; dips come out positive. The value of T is 5.4 deg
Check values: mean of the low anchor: 2.59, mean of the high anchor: 2.65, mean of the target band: 2.34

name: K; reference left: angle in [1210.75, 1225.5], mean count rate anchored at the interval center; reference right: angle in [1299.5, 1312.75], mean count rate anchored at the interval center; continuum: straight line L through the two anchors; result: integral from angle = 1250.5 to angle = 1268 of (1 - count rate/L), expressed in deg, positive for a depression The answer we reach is -3.4 deg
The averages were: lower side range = 2.01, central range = 2.59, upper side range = 2.35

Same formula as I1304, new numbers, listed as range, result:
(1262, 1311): 2.35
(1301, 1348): 2.54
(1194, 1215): 1.75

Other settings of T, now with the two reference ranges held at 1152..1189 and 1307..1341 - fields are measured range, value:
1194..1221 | 5.8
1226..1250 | -2.0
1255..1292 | 0.4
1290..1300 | 1.2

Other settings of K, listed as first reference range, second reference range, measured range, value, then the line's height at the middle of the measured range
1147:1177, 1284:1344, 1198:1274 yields 2.4 deg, 2.37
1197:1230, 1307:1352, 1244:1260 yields -3.7 deg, 2.15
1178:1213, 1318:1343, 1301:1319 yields 1.4 deg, 2.56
